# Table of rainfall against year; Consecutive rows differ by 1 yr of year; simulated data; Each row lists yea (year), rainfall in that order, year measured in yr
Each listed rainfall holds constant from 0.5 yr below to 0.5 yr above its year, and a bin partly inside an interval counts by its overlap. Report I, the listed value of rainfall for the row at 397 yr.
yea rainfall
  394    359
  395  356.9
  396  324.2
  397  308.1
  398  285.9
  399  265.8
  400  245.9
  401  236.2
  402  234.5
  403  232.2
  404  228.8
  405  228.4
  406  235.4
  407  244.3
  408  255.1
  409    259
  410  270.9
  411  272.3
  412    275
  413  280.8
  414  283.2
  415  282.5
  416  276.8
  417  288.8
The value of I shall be 308.1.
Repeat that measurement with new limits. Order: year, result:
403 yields 232.2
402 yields 234.5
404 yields 228.8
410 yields 270.9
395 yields 356.9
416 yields 276.8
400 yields 245.9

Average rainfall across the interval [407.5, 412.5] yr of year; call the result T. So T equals 266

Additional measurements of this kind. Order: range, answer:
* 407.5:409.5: 257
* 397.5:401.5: 258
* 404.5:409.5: 244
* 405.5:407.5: 240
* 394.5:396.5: 341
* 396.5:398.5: 297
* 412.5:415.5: 282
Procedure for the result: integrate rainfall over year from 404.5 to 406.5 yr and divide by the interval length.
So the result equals 232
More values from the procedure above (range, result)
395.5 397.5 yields 316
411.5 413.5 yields 278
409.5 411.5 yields 272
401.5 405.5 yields 231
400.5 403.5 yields 234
